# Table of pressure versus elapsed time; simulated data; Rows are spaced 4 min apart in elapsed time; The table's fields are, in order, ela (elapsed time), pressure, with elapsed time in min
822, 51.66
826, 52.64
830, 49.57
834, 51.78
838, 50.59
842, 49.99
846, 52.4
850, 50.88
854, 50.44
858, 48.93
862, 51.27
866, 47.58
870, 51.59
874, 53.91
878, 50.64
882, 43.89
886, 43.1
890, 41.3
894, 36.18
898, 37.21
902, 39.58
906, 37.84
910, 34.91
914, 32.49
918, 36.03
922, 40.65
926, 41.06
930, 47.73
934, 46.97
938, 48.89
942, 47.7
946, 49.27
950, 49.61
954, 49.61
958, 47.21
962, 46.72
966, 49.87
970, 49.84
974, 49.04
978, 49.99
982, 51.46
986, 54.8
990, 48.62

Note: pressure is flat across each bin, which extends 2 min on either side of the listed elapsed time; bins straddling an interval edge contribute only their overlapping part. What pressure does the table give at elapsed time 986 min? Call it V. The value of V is 54.8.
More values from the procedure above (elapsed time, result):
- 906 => 37.84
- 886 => 43.1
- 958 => 47.21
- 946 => 49.27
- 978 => 49.99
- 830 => 49.57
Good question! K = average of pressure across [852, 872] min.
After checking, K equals 50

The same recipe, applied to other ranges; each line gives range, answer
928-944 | 47.8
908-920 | 34.5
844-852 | 51.6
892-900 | 36.7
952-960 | 48.4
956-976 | 48.5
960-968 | 48.3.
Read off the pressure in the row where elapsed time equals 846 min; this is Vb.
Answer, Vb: 52.4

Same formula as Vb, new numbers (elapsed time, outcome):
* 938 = 48.89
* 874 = 53.91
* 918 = 36.03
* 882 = 43.89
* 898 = 37.21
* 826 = 52.64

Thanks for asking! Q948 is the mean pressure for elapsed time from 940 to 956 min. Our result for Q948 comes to 49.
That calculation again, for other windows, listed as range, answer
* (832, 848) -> 51.2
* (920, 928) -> 40.9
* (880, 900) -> 40.3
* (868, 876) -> 52.8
